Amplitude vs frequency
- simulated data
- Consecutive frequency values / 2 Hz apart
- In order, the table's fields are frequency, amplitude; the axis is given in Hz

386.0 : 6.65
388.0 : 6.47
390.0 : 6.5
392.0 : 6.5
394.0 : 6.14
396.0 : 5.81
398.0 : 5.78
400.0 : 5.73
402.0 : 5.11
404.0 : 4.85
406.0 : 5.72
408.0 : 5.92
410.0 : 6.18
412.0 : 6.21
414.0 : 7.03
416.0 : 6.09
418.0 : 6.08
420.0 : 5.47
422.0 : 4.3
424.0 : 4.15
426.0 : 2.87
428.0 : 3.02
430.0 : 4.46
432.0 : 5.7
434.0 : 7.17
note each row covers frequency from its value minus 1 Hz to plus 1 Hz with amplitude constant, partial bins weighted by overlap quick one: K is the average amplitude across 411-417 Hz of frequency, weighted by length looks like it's 6.44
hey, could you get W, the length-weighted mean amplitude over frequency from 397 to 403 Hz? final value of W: 5.54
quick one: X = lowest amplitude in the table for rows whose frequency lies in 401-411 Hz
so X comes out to 4.85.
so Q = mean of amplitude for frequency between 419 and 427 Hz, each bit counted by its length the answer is 4.2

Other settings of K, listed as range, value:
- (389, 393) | 6.5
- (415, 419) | 6.08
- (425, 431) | 3.45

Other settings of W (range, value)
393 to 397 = 5.97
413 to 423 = 5.79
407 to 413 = 6.1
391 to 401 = 5.99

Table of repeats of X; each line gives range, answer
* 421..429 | 2.87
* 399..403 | 5.11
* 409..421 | 5.47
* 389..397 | 5.81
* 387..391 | 6.47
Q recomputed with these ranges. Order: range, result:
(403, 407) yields 5.29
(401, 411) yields 5.56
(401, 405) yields 4.98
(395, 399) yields 5.79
